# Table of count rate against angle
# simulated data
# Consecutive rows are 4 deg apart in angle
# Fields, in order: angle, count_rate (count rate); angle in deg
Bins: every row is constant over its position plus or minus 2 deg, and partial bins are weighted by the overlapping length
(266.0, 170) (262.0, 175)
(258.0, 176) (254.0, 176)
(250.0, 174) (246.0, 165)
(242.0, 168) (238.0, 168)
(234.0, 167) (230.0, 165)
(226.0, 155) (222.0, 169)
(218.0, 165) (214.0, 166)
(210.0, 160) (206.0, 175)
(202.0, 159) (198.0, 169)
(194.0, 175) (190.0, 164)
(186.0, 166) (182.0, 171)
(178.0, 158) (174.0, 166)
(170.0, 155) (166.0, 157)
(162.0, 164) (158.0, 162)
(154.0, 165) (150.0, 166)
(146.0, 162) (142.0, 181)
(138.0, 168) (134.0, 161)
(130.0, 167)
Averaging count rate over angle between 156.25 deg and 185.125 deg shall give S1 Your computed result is 162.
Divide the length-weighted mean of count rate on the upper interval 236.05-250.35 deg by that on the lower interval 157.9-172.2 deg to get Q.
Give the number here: 1.1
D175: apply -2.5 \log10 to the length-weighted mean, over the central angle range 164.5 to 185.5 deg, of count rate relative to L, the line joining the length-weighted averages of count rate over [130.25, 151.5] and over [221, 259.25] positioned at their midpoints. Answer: 0.04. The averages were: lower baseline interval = 168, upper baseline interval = 168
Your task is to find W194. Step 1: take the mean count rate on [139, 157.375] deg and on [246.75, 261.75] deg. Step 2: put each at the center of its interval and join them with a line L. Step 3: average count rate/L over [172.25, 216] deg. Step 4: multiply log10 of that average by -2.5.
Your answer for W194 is 0.03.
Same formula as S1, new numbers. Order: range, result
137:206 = 165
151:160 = 164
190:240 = 166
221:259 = 168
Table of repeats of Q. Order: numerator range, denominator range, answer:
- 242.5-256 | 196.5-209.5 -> 1.03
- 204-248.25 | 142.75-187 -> 1.01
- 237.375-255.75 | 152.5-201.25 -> 1.04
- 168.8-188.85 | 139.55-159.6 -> 0.98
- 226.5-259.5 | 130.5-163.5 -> 1.02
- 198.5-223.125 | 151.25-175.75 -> 1.03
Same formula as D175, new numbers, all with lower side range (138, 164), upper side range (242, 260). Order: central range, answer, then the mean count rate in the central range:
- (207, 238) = 0.040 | 164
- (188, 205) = 0.013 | 167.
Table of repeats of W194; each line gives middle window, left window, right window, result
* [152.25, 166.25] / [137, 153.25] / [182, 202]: 0.04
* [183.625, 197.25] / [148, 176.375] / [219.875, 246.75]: -0.03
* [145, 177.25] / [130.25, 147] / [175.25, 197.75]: 0.04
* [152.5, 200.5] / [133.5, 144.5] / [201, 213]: 0.02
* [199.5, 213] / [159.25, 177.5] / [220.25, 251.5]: -0.01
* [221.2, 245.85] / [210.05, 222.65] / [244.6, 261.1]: 0.03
